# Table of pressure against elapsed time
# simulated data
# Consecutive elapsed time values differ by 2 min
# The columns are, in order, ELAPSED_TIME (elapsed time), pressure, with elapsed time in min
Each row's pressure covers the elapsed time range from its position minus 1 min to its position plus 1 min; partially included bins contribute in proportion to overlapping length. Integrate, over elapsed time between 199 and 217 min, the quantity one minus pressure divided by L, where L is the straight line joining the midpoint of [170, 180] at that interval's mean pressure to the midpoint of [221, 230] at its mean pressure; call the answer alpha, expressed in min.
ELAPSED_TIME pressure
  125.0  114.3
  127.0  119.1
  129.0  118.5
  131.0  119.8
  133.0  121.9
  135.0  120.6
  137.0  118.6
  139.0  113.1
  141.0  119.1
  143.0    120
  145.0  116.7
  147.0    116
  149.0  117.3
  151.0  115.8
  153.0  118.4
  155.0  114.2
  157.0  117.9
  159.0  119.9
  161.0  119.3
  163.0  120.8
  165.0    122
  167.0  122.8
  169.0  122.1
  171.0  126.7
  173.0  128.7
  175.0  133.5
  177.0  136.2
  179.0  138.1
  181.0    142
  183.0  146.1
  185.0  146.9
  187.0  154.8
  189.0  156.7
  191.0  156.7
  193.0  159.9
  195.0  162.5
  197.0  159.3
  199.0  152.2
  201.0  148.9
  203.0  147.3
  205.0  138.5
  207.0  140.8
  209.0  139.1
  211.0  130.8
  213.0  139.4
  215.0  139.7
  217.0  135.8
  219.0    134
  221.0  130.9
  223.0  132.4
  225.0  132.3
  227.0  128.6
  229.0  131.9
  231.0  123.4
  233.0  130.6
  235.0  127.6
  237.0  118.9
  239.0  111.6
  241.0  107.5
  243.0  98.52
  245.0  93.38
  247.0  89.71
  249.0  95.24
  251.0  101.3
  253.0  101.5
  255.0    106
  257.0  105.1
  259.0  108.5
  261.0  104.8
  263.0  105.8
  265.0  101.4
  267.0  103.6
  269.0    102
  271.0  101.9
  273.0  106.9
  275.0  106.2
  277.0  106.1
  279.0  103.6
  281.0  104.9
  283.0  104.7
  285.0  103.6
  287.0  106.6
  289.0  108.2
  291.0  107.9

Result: -1.3 min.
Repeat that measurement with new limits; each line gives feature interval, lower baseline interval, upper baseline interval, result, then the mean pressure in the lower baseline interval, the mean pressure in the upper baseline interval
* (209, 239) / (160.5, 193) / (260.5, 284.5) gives -2.47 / 137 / 104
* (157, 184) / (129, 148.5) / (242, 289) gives -3.37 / 118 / 103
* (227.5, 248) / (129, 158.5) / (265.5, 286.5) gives -1.01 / 118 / 104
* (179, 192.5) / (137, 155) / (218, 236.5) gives -2.92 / 117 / 130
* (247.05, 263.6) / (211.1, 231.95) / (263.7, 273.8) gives 1.29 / 133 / 103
